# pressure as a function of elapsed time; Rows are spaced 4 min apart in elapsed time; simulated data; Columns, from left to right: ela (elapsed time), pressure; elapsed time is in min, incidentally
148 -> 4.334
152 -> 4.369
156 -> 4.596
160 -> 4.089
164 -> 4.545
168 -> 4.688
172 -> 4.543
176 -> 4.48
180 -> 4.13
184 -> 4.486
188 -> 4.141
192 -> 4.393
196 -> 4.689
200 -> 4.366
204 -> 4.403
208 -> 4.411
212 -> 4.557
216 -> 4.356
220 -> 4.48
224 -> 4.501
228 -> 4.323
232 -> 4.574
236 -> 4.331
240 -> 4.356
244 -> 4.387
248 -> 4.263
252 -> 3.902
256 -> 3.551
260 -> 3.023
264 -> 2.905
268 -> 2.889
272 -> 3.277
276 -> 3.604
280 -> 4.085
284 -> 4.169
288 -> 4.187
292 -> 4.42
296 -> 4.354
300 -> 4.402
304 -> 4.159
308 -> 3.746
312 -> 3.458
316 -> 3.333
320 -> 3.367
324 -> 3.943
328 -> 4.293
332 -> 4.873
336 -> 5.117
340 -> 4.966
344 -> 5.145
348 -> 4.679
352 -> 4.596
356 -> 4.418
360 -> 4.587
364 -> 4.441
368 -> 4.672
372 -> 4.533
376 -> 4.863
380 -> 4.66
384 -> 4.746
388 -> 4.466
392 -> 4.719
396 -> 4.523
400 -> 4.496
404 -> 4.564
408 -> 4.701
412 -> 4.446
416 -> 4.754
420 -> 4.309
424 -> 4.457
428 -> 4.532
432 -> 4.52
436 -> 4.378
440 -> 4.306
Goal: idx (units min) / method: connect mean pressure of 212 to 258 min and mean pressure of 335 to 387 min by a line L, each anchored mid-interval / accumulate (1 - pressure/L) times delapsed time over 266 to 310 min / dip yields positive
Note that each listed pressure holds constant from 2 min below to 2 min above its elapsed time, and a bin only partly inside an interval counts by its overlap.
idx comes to 5.3 min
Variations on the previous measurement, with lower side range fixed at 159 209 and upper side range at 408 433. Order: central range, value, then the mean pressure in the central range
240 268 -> 4.9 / 3.66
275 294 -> 1.5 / 4.12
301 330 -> 4.5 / 3.78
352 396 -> -1.0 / 4.61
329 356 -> -2.1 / 4.84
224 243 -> 0.1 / 4.41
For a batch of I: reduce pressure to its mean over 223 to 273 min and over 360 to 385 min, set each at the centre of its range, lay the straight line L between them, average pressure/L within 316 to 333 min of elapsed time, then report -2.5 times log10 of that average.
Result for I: 0.10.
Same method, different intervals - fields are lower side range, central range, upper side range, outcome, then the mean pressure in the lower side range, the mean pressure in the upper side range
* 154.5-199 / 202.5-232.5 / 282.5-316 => -0.034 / 4.43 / 4.06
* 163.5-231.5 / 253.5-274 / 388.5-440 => 0.380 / 4.44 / 4.52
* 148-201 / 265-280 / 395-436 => 0.314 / 4.42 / 4.52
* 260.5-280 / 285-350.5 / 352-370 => -0.095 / 3.25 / 4.54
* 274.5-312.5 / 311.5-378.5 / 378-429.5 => -0.034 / 4.09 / 4.57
